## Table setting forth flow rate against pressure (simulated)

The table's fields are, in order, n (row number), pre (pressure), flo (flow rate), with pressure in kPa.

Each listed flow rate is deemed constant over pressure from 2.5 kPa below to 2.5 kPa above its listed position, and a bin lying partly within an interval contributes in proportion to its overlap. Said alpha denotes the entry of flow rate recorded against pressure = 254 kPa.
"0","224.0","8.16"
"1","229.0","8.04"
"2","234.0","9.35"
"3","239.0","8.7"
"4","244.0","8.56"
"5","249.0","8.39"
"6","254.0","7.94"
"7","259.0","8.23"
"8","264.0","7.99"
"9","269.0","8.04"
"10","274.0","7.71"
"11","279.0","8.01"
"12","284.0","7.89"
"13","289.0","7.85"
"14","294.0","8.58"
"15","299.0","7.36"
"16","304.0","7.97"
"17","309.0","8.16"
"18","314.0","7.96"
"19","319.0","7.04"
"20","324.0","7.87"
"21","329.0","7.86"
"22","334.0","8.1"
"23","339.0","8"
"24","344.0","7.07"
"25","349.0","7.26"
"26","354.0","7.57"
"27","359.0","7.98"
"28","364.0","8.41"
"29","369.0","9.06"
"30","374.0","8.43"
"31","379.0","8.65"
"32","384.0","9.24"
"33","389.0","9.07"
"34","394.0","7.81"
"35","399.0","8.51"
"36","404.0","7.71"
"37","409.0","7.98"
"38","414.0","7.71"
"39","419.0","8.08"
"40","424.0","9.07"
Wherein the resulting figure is 7.94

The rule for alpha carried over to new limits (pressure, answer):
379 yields 8.65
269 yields 8.04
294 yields 8.58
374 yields 8.43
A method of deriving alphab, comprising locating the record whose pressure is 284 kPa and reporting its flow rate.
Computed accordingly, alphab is 7.89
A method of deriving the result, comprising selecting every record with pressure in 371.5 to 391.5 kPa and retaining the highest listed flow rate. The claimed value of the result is 9.24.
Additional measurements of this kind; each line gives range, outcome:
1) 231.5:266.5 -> 9.35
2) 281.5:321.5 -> 8.58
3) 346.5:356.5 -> 7.57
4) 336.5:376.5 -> 9.06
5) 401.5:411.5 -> 7.98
